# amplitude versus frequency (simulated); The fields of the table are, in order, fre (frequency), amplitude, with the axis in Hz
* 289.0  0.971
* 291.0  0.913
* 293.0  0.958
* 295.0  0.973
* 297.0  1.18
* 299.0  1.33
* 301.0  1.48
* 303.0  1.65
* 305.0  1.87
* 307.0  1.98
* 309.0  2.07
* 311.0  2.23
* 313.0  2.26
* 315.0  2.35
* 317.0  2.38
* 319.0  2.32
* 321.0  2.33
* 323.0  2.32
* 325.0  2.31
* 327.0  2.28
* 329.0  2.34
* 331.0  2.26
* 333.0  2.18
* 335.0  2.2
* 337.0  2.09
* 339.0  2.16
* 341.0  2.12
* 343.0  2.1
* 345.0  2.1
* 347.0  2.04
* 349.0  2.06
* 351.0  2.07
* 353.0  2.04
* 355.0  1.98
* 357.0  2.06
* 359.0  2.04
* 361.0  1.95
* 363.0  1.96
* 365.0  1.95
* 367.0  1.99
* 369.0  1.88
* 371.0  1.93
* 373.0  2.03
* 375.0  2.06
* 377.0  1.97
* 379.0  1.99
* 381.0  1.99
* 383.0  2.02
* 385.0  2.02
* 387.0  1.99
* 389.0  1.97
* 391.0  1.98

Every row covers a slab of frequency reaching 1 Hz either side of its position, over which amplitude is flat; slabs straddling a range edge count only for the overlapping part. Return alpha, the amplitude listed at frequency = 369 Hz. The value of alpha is 1.88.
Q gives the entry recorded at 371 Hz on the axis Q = 1.93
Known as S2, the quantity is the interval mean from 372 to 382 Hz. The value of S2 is 2.01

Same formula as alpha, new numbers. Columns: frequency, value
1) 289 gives 0.971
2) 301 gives 1.48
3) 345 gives 2.1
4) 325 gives 2.31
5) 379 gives 1.99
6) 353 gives 2.04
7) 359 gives 2.04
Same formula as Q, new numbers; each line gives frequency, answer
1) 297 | 1.18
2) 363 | 1.96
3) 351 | 2.07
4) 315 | 2.35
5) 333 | 2.18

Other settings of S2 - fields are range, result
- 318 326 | 2.32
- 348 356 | 2.04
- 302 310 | 1.89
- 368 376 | 1.97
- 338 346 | 2.12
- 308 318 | 2.26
